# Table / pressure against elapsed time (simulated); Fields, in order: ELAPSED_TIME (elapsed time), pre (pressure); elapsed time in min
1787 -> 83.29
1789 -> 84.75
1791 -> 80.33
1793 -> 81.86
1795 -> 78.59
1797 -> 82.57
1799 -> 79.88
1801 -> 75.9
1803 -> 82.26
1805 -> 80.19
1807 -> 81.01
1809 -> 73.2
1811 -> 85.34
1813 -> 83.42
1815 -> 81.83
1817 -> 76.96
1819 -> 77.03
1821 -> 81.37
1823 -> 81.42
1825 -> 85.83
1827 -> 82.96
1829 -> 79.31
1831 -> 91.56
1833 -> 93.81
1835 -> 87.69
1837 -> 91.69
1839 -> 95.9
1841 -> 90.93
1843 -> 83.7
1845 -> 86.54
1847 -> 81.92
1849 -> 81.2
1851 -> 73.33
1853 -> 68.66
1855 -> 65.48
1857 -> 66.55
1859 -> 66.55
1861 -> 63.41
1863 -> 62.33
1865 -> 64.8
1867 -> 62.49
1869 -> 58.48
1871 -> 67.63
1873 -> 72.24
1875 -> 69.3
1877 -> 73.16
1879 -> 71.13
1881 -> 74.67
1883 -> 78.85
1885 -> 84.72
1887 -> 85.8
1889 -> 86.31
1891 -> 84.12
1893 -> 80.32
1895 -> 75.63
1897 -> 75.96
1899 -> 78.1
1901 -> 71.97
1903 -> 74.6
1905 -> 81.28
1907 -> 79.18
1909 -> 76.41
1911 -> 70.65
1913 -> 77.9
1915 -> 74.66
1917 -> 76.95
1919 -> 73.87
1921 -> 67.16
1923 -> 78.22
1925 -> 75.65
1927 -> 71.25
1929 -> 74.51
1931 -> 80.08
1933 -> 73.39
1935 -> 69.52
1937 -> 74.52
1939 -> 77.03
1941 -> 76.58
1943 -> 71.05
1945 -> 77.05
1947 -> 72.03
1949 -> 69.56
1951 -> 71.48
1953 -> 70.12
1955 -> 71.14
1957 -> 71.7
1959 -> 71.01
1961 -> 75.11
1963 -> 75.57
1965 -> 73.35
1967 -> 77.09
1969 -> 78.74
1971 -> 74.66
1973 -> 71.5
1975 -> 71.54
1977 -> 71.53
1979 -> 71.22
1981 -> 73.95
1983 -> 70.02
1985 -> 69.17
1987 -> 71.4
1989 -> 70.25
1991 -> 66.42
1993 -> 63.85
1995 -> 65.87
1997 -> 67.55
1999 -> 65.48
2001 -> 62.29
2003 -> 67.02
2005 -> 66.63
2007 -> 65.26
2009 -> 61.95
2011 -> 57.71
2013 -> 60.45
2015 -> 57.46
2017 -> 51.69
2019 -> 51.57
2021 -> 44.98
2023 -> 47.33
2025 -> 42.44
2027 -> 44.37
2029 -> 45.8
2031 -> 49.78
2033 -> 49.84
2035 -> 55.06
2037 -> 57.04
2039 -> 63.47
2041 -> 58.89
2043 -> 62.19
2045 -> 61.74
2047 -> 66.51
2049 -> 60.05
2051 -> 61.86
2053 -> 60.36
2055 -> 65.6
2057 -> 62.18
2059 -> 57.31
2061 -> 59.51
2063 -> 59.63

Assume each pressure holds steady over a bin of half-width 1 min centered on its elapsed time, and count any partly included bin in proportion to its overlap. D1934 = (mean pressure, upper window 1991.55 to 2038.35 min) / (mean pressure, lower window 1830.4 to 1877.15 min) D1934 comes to 0.75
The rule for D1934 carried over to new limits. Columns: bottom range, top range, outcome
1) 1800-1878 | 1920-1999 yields 0.93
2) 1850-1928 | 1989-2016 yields 0.87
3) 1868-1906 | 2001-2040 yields 0.72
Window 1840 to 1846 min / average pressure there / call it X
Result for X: 87.1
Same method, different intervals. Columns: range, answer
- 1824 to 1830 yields 82.7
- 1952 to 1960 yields 71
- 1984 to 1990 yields 70.3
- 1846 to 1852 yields 78.8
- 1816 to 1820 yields 77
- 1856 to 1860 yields 66.5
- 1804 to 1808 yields 80.6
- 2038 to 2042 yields 61.2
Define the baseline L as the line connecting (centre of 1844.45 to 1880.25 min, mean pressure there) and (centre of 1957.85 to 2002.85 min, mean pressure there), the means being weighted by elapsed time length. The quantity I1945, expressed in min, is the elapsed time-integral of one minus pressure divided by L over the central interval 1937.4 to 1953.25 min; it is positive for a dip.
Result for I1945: -0.7 min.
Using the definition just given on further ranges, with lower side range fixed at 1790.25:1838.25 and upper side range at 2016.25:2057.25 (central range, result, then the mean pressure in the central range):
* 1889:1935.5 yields -3.7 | 76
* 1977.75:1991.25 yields -2.0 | 70.6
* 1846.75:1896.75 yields 1.7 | 72.7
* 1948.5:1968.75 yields -2.5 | 72.9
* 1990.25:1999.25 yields -0.8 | 65.8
